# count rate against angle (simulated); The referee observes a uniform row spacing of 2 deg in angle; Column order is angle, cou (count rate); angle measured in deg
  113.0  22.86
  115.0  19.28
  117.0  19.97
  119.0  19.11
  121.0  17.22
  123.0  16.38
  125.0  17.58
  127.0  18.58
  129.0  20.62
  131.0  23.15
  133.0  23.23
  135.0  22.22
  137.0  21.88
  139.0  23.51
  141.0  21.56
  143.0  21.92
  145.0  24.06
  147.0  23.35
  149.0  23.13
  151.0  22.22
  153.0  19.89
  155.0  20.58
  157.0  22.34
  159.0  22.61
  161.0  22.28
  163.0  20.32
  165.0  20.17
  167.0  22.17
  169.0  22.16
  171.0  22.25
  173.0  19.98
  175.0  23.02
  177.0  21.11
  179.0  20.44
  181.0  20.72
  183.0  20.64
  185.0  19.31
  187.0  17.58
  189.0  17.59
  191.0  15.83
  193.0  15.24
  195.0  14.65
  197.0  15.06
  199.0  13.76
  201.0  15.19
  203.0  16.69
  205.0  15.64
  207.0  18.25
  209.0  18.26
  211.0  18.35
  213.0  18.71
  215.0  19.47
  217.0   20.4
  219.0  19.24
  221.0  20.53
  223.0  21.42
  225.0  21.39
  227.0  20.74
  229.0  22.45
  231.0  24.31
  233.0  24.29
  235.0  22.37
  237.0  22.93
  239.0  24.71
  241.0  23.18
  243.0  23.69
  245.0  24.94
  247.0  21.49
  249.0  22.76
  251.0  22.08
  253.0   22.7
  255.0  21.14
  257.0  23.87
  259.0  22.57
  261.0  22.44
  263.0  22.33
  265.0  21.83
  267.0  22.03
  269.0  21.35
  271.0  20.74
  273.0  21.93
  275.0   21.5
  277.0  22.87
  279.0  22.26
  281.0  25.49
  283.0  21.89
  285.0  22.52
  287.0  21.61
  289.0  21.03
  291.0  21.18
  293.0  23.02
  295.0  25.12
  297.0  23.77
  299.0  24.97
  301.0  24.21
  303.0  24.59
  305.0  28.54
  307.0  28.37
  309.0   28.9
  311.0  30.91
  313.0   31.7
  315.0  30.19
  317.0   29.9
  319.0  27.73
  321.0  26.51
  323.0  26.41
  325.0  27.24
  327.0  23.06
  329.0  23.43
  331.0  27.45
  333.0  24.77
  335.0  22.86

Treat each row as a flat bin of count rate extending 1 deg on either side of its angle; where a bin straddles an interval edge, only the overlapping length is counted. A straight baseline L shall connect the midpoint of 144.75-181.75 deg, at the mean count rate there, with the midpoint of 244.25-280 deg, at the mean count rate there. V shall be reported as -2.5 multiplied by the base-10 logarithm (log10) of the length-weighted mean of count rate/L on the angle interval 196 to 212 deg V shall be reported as 0.315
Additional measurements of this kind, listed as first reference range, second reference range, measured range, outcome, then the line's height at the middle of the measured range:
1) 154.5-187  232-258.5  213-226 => 0.109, 22.4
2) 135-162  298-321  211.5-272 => 0.165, 25.6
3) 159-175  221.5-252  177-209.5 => 0.262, 22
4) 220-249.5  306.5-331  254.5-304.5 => 0.123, 25.5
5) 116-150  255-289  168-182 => 0.001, 21.4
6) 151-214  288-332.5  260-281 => 0.091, 24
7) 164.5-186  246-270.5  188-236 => 0.155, 21.6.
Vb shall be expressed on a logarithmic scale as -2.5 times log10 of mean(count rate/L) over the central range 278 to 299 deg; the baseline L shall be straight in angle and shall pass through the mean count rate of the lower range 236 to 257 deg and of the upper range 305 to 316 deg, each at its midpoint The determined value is 0.20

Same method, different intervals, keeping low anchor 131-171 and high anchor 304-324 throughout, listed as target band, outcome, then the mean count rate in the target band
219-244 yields 0.134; 22.5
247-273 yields 0.203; 22.1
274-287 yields 0.211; 22.7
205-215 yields 0.325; 18.2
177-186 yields 0.150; 20.4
